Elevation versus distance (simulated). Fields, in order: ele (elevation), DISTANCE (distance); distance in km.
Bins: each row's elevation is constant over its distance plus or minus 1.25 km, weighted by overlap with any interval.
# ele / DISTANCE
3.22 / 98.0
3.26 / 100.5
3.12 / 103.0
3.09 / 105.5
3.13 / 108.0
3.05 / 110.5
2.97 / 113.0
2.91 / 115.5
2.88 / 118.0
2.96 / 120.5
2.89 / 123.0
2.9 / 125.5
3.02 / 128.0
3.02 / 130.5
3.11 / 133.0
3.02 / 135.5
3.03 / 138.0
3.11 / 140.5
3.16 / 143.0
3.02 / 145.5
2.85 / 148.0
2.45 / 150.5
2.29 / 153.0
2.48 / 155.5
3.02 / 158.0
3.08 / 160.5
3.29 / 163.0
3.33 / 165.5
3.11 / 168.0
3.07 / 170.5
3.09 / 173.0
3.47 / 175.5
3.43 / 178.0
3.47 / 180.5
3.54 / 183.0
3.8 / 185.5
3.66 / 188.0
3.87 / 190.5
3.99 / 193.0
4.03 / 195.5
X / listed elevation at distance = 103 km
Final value 3.12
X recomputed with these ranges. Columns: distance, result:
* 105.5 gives 3.09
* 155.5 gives 2.48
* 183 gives 3.54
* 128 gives 3.02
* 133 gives 3.11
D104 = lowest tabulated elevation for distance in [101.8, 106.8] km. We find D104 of 3.09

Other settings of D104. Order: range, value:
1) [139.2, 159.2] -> 2.29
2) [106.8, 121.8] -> 2.88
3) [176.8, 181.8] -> 3.43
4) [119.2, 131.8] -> 2.89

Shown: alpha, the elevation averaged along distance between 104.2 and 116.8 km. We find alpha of 3.03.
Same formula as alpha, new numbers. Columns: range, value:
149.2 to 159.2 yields 2.56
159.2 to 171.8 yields 3.18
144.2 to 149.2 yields 2.94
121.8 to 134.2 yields 2.99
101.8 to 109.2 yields 3.11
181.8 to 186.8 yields 3.67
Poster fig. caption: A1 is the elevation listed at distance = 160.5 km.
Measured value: 3.08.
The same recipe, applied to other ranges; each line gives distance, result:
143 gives 3.16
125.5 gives 2.9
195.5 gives 4.03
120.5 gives 2.96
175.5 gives 3.47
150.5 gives 2.45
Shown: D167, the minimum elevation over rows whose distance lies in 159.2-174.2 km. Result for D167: 3.07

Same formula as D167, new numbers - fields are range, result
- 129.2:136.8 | 3.02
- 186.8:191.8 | 3.66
